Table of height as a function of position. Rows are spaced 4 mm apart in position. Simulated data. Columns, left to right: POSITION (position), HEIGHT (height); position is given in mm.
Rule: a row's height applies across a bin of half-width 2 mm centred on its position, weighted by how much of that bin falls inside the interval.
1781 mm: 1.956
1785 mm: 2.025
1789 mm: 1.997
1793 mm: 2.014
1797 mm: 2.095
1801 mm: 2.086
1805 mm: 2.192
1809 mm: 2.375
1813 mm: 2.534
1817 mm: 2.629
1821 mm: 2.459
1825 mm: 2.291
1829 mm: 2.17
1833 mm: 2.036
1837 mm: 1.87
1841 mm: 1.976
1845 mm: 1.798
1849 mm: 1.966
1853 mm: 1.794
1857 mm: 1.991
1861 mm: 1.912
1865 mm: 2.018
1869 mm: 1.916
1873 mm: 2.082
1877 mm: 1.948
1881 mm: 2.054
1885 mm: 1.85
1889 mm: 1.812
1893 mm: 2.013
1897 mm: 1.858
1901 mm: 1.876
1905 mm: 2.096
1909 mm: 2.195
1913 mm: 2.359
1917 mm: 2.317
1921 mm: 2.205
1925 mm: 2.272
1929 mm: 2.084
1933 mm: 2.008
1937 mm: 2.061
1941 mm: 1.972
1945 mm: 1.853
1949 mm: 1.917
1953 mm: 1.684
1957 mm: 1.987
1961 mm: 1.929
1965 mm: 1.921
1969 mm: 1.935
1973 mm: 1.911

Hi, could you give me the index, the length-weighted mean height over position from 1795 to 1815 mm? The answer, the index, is 2.26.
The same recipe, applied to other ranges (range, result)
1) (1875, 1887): 1.95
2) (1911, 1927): 2.29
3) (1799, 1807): 2.14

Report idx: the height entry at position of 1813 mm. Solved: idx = 2.534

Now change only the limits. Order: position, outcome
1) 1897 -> 1.858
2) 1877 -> 1.948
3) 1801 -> 2.086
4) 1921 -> 2.205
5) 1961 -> 1.929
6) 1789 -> 1.997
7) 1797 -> 2.095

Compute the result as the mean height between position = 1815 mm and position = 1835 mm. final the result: 2.32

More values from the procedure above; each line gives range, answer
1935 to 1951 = 1.95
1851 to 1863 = 1.9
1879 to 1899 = 1.92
